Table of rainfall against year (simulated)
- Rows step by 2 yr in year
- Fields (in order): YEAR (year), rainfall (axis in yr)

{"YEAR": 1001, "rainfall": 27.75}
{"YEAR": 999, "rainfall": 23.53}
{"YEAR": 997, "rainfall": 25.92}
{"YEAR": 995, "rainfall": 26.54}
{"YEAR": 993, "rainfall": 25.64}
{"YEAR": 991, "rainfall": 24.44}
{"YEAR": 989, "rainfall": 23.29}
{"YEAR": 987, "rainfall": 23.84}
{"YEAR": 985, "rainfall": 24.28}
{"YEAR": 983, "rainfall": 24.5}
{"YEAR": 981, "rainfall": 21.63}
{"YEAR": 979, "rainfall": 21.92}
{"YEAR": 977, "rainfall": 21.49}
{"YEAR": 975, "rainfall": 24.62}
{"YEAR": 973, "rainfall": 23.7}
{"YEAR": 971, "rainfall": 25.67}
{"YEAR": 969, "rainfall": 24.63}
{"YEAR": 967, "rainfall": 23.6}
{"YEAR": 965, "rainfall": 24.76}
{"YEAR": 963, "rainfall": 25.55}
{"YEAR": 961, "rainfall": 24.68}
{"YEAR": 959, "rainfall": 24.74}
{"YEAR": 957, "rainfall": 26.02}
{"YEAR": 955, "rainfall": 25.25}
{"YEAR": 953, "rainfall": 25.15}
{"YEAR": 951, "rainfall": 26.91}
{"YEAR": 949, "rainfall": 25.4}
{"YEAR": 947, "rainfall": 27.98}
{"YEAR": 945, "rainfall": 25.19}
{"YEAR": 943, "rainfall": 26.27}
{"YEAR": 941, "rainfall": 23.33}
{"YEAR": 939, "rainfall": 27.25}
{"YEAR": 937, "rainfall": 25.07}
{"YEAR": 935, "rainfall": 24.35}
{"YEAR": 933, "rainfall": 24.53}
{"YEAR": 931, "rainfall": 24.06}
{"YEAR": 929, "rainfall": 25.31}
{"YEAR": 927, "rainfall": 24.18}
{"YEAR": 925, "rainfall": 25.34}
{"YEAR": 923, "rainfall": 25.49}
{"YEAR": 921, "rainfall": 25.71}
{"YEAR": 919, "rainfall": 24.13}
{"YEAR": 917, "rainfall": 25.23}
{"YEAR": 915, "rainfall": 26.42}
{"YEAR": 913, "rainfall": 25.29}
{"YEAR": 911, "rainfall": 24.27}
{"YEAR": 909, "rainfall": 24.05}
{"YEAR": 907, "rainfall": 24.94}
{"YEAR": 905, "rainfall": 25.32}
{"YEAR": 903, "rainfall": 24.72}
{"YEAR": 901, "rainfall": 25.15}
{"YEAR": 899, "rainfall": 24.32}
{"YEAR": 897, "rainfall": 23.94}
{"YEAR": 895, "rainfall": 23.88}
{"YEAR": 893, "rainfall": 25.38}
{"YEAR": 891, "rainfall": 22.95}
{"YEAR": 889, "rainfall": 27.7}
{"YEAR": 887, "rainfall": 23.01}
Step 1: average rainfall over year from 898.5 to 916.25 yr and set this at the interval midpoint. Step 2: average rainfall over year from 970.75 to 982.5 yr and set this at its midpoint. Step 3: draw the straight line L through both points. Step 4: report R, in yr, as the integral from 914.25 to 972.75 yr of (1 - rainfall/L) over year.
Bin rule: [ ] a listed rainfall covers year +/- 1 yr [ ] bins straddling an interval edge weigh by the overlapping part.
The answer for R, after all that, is -3.1 yr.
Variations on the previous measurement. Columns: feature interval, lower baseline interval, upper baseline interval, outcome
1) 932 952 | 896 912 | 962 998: -1.0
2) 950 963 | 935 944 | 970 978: -0.4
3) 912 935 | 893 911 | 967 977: -0.5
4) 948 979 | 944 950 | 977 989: 0.1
